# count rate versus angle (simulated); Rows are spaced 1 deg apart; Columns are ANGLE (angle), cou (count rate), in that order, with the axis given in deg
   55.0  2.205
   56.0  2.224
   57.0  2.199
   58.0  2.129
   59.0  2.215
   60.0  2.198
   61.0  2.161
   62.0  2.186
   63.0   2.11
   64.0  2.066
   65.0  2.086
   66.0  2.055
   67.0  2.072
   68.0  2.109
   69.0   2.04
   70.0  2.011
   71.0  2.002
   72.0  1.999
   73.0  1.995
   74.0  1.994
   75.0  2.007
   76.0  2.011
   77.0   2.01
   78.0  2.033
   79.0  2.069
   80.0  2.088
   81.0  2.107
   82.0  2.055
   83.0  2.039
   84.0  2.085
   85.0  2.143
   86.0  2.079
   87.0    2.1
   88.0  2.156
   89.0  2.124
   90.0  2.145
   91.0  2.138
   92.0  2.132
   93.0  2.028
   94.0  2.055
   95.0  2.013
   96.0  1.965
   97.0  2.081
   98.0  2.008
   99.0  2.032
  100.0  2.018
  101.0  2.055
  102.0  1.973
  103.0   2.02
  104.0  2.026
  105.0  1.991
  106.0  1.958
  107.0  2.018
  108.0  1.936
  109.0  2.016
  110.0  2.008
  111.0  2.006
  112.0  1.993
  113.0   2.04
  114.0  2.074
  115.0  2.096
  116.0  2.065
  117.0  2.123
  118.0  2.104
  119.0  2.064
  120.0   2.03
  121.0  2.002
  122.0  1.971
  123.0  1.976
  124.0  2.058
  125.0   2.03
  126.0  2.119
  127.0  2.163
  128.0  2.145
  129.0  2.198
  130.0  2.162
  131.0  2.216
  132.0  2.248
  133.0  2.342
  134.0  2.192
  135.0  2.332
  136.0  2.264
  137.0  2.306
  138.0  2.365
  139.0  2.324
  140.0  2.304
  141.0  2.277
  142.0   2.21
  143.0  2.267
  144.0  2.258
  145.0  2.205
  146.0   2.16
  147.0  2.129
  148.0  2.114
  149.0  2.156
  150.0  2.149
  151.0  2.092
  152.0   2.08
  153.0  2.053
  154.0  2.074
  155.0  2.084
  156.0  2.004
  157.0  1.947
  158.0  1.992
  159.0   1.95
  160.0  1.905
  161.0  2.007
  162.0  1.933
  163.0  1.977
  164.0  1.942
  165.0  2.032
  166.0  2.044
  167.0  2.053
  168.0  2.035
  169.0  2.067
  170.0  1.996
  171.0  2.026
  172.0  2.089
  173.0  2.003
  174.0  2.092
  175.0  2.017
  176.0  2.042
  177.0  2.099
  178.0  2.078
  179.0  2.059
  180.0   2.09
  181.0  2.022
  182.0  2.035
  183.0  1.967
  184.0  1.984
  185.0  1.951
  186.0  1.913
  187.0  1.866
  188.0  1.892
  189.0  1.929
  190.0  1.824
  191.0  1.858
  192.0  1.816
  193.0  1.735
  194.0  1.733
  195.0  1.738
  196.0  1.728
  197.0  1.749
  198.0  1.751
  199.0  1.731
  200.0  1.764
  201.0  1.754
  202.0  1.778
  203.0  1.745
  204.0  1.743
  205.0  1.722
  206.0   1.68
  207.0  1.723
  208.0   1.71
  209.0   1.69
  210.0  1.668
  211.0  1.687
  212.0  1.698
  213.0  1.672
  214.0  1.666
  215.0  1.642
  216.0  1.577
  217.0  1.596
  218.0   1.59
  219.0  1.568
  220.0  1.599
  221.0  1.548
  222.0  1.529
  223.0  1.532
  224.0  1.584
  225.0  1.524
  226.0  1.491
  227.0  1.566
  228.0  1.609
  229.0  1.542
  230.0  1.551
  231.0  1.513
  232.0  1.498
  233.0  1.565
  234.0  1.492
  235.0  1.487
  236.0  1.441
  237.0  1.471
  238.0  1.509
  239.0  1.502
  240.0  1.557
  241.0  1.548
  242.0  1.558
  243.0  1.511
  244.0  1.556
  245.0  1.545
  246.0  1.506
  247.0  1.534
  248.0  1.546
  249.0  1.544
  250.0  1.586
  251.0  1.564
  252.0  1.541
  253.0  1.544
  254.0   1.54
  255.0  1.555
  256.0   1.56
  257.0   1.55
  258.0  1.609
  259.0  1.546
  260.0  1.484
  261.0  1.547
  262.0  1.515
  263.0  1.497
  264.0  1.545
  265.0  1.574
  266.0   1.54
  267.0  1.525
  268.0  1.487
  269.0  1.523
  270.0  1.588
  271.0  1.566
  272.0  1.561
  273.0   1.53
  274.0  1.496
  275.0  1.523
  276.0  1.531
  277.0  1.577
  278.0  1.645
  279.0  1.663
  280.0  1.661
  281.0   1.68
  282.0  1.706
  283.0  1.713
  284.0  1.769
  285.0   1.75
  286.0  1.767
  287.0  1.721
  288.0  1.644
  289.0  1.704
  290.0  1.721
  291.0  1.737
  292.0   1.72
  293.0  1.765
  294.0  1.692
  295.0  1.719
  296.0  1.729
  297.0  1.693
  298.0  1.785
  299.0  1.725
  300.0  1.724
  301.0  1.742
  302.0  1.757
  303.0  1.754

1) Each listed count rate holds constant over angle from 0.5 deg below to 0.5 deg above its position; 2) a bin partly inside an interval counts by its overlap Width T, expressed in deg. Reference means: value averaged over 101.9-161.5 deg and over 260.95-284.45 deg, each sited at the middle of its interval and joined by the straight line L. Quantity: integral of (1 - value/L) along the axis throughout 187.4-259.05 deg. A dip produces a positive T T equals 5.9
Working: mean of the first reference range 2.11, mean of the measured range 1.62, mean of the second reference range 1.58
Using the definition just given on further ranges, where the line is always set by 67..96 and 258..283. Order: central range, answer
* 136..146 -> -1.92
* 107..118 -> -0.32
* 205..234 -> 1.71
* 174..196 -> -1.76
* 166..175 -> -1.06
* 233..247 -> 1.10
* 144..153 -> -1.20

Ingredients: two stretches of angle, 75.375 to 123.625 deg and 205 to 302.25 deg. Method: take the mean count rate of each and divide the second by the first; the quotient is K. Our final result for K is 0.8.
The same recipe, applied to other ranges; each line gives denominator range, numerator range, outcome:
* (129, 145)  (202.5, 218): 0.74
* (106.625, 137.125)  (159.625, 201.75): 0.92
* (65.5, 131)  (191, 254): 0.78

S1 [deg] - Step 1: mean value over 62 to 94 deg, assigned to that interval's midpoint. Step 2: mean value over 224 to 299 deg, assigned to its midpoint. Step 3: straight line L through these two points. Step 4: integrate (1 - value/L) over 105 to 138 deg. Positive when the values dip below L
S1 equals -2.5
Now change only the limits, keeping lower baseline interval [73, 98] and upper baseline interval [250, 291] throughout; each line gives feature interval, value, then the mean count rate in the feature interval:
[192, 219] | 0.9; 1.7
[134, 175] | -4.7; 2.11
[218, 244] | 2.5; 1.53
